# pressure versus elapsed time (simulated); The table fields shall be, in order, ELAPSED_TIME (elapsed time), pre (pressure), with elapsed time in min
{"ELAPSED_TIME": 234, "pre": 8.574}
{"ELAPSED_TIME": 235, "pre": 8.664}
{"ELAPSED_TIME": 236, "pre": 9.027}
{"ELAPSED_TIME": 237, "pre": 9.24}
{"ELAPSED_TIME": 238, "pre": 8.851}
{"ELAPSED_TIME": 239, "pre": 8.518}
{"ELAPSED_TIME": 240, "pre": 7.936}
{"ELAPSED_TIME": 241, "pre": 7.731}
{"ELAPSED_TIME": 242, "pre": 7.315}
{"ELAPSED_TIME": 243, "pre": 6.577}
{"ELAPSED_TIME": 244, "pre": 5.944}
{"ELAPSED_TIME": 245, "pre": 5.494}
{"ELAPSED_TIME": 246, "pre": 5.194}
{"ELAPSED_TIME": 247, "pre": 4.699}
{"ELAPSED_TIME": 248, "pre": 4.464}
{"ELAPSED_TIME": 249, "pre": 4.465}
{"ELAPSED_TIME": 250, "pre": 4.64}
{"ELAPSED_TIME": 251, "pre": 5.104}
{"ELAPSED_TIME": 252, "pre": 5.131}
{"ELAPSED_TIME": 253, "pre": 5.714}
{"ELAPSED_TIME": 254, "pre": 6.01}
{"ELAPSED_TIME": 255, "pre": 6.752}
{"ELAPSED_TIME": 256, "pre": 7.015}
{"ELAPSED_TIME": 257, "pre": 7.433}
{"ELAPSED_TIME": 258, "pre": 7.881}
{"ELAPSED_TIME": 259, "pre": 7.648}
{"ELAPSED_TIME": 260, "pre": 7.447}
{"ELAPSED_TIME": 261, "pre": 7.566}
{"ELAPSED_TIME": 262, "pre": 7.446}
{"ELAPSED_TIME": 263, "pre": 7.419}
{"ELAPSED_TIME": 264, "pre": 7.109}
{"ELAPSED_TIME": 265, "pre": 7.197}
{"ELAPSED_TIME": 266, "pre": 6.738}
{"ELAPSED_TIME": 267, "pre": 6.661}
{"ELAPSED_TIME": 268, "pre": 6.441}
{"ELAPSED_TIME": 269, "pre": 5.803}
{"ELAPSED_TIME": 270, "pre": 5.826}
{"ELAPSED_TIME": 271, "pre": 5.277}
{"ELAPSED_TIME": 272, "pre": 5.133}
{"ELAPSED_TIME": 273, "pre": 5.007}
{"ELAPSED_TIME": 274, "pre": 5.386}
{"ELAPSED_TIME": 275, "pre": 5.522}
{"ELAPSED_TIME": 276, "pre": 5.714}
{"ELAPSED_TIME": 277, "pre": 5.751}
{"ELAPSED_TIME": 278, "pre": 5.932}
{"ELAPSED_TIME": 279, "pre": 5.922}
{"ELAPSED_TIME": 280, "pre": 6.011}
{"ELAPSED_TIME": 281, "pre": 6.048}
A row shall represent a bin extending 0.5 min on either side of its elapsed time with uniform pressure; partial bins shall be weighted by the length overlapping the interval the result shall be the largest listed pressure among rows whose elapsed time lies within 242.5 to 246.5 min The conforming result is 6.577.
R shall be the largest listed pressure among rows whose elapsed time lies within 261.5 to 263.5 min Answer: 7.446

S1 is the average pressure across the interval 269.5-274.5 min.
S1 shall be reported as 5.33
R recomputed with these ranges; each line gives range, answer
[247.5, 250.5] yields 4.64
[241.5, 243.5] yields 7.315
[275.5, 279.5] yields 5.932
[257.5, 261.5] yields 7.881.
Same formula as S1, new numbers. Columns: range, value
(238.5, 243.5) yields 7.62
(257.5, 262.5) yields 7.6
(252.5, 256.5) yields 6.37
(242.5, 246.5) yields 5.8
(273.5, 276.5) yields 5.54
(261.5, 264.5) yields 7.32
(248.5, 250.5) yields 4.55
